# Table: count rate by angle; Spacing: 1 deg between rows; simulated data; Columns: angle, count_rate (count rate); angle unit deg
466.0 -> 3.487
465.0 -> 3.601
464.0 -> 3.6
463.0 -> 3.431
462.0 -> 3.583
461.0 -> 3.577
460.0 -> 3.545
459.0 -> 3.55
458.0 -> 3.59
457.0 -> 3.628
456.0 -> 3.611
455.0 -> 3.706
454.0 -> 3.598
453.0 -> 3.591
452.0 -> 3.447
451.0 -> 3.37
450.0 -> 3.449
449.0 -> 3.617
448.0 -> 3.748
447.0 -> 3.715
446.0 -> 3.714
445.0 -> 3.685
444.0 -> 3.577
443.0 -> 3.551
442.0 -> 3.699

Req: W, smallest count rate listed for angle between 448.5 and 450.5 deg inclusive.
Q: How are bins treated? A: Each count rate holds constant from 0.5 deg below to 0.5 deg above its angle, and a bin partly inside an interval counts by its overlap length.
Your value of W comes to 3.449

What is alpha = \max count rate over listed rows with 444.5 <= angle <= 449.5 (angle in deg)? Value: 3.748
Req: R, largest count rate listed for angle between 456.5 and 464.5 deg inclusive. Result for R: 3.628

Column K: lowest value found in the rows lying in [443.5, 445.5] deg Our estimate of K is 3.577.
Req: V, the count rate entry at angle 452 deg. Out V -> 3.447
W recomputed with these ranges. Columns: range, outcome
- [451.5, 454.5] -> 3.447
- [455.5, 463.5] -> 3.431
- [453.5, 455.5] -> 3.598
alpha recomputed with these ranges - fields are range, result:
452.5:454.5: 3.598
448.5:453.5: 3.617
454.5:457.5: 3.706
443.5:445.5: 3.685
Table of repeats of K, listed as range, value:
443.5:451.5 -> 3.37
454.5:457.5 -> 3.611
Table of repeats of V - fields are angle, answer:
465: 3.601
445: 3.685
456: 3.611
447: 3.715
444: 3.577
